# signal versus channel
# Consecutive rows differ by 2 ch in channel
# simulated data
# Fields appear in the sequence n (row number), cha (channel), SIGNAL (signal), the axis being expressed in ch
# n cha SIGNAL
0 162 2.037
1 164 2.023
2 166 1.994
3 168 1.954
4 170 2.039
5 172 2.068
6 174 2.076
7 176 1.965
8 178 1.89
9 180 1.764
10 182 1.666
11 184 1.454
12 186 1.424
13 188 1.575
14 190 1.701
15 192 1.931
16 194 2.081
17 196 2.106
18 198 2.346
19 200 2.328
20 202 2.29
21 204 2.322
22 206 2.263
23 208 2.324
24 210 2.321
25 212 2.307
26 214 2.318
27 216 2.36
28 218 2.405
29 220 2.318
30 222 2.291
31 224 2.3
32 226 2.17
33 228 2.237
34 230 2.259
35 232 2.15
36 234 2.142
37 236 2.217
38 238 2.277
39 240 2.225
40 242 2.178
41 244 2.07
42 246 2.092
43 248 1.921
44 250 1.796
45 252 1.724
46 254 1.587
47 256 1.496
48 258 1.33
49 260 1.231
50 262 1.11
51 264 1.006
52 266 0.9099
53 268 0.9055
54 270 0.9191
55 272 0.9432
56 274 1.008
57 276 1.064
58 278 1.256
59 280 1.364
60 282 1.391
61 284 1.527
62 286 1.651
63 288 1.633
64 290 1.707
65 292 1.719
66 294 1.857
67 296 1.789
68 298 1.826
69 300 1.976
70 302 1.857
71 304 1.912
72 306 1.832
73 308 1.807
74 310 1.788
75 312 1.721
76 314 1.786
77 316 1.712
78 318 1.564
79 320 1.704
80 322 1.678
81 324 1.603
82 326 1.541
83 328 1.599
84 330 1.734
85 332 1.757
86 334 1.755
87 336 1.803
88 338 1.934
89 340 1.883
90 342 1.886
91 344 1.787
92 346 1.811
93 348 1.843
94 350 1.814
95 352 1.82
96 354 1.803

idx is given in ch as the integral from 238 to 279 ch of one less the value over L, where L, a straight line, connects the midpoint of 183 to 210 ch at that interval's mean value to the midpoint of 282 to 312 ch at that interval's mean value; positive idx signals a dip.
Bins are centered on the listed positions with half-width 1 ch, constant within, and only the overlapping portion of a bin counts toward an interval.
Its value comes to 9.0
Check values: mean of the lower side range 2.02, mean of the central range 1.46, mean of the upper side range 1.76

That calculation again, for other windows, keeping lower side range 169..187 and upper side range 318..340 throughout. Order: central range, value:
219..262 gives -5.0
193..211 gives -4.7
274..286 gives 2.9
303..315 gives -0.6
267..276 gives 4.1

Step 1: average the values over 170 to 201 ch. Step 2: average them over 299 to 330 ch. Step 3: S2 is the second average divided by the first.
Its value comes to 0.92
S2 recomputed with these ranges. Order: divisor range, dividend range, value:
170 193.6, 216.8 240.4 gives 1.26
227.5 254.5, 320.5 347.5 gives 0.85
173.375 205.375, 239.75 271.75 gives 0.78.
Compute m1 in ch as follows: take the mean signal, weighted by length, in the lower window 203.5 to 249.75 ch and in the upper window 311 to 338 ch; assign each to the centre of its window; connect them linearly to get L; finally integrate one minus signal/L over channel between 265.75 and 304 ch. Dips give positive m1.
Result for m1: 8.8 ch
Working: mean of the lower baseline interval 2.23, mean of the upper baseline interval 1.7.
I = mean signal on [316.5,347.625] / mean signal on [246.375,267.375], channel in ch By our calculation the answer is 1.22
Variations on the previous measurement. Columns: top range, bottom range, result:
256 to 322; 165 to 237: 0.72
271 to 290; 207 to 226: 0.58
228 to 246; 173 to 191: 1.27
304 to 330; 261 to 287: 1.47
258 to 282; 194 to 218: 0.48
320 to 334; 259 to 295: 1.29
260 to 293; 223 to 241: 0.57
